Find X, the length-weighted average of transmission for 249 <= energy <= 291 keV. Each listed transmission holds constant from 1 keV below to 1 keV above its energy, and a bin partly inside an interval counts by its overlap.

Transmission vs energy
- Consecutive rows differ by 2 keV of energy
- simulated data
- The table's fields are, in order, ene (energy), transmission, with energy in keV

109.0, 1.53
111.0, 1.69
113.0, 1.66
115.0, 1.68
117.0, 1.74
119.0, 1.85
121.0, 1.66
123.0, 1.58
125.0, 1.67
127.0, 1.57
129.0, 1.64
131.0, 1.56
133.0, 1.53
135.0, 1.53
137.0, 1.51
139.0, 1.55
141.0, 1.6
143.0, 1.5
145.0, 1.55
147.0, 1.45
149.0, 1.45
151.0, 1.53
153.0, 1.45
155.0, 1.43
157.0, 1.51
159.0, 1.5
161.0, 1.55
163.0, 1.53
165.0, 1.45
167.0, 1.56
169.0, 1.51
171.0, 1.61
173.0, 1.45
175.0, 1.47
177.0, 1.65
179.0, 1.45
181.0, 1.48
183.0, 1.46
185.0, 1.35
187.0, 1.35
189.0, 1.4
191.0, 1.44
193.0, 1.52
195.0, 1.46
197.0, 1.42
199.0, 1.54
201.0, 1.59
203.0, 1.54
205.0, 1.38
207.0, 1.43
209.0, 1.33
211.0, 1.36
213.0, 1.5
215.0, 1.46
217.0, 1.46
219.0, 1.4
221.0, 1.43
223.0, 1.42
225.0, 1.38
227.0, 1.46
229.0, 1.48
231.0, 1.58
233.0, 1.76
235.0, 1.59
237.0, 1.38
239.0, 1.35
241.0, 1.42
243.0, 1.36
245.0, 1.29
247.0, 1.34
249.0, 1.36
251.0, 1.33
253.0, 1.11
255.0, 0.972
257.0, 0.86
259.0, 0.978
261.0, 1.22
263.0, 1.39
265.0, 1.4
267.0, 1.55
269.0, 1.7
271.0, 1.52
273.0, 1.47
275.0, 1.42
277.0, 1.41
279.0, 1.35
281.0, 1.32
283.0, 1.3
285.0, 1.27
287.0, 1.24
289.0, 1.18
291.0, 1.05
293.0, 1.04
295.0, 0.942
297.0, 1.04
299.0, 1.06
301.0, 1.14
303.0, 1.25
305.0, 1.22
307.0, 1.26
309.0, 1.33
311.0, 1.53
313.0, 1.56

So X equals 1.29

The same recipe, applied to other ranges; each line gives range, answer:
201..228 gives 1.43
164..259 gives 1.42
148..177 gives 1.51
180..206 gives 1.46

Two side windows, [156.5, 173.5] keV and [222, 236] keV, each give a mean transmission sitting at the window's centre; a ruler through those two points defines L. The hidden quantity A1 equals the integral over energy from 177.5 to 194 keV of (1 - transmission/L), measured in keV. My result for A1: 0.9 keV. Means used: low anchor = 1.52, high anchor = 1.52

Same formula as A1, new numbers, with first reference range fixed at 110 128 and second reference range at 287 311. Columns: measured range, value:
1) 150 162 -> 0.58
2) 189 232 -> -1.28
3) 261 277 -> -2.91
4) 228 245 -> -1.76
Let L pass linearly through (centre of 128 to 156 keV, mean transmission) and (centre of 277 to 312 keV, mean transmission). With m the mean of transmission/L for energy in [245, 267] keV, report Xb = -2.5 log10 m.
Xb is 0.06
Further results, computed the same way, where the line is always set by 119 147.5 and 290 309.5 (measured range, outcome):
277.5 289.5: -0.10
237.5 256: -0.01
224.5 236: -0.18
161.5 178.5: -0.04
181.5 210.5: -0.03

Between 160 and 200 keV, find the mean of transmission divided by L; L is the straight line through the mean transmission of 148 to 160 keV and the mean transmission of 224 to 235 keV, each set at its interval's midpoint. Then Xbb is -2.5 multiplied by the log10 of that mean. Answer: 0.01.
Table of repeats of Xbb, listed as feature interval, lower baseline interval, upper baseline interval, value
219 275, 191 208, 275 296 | -0.03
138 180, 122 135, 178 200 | 0.00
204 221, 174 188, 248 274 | -0.02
